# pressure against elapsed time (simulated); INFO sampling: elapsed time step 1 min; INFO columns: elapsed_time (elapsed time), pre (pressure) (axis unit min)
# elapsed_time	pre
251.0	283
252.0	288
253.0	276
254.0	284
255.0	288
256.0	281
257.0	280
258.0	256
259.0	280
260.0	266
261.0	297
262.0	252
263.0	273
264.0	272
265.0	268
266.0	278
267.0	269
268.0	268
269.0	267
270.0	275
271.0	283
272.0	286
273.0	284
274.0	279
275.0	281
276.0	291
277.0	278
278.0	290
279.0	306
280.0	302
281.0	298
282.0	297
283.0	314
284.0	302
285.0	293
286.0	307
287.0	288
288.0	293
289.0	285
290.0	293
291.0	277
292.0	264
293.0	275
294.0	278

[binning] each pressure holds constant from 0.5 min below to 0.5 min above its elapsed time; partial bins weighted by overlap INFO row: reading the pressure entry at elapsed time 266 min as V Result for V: 278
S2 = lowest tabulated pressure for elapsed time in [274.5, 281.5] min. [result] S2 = 278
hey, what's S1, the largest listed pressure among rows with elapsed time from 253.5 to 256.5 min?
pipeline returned 288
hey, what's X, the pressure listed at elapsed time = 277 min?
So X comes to 278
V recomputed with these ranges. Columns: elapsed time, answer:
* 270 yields 275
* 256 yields 281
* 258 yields 256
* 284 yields 302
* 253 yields 276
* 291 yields 277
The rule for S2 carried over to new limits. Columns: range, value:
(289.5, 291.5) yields 277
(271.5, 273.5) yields 284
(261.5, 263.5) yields 252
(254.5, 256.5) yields 281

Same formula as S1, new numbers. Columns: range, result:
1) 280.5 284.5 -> 314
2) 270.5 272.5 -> 286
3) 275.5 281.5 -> 306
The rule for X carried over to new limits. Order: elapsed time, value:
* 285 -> 293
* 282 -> 297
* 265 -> 268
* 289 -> 285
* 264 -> 272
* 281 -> 298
